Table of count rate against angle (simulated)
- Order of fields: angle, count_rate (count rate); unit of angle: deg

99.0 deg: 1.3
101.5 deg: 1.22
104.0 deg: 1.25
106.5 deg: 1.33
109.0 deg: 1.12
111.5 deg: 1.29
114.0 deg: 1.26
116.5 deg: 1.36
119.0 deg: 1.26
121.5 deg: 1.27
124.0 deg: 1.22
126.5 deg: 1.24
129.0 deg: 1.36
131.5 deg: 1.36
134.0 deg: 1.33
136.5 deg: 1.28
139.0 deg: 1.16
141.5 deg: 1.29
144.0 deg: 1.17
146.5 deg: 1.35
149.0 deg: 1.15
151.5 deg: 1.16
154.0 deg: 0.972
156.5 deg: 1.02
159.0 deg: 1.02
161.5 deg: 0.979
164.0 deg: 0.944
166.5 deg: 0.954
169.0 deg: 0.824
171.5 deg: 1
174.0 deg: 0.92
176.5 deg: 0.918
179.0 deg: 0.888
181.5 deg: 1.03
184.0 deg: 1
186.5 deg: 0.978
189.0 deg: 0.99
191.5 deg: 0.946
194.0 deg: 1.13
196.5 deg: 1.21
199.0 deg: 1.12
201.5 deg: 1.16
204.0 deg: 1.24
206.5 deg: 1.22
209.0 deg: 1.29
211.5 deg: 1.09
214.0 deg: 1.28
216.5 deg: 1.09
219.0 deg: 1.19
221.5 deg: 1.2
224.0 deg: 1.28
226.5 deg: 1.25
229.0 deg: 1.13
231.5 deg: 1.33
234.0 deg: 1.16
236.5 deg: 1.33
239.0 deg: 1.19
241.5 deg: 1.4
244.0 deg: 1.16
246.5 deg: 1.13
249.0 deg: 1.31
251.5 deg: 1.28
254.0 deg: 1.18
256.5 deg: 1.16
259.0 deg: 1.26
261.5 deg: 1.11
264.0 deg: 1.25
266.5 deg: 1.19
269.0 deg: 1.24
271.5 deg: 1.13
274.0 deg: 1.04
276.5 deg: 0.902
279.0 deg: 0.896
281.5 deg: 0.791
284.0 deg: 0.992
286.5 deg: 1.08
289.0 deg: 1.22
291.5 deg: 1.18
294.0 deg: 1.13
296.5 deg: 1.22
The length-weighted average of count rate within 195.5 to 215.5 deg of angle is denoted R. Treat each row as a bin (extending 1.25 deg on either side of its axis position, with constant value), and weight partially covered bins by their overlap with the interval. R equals 1.2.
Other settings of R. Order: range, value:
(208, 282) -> 1.18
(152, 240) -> 1.09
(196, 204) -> 1.17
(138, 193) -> 1.03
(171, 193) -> 0.964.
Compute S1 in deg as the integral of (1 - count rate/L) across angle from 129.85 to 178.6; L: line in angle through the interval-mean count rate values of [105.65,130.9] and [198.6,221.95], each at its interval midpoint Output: 5.8 deg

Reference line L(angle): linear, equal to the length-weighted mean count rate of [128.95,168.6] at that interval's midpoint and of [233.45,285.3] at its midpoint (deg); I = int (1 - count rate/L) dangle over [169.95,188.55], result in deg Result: 3.0 deg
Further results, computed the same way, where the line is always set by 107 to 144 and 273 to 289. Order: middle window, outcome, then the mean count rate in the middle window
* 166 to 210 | 3.8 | 1.05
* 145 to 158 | 1.0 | 1.13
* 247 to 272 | -4.9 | 1.21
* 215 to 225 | -0.9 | 1.19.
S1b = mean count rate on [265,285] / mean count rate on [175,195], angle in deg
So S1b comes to 1.04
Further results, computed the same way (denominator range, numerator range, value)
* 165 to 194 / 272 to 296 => 1.08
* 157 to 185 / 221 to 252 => 1.30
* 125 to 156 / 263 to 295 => 0.88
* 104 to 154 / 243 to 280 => 0.92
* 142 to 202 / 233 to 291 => 1.11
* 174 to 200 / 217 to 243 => 1.22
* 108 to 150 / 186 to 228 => 0.92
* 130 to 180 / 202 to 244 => 1.13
